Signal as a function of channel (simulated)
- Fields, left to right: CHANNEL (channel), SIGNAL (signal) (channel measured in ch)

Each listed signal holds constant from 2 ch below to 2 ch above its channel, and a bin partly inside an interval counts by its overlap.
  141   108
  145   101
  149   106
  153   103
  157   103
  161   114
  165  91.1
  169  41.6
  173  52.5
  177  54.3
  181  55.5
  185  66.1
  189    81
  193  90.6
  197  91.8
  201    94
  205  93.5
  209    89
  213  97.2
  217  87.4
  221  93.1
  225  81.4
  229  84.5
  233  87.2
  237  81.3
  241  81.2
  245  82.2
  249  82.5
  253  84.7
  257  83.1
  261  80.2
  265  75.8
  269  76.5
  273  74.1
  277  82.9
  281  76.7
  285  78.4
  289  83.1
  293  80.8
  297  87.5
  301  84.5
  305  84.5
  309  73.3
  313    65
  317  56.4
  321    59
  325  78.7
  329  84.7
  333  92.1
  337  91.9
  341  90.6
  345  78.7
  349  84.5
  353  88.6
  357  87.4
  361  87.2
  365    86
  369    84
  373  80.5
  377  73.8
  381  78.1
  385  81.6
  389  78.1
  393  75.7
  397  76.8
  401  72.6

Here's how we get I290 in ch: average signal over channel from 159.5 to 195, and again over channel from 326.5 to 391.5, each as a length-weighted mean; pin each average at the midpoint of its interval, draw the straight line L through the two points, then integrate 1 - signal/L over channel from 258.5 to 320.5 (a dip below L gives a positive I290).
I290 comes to 1.74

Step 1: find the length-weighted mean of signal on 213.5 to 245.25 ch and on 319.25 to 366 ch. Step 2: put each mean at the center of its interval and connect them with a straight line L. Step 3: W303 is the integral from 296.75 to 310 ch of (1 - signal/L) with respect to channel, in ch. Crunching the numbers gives 0.3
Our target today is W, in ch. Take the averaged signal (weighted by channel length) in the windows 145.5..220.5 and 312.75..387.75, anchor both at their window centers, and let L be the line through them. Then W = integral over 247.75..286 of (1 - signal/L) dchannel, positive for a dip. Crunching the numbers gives 1.48 ch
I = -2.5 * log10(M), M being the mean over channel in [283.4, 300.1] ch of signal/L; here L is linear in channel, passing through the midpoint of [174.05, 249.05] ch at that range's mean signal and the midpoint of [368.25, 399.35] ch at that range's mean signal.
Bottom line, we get -0.03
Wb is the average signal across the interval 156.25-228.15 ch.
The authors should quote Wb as 81.7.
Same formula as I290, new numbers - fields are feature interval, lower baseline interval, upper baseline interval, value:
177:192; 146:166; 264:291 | 4.7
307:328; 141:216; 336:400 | 4.0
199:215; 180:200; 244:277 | -2.9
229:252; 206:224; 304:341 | 1.2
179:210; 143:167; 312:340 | 4.5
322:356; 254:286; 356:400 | -2.4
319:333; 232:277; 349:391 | 0.9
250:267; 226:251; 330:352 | 0.6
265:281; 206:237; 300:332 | 0.5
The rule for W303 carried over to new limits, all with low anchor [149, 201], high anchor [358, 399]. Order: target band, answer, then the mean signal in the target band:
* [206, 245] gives -3.2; 86.8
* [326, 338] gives -1.2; 88.5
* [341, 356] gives -0.9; 85.1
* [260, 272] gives 0.5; 77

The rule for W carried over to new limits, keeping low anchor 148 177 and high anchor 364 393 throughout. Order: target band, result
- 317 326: 1.78 ch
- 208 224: -1.53 ch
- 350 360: -0.91 ch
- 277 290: 0.34 ch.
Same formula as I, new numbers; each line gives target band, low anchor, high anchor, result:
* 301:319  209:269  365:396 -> 0.15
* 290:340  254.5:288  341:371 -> 0.05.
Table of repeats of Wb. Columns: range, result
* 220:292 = 81.4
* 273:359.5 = 80.3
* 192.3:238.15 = 89.4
